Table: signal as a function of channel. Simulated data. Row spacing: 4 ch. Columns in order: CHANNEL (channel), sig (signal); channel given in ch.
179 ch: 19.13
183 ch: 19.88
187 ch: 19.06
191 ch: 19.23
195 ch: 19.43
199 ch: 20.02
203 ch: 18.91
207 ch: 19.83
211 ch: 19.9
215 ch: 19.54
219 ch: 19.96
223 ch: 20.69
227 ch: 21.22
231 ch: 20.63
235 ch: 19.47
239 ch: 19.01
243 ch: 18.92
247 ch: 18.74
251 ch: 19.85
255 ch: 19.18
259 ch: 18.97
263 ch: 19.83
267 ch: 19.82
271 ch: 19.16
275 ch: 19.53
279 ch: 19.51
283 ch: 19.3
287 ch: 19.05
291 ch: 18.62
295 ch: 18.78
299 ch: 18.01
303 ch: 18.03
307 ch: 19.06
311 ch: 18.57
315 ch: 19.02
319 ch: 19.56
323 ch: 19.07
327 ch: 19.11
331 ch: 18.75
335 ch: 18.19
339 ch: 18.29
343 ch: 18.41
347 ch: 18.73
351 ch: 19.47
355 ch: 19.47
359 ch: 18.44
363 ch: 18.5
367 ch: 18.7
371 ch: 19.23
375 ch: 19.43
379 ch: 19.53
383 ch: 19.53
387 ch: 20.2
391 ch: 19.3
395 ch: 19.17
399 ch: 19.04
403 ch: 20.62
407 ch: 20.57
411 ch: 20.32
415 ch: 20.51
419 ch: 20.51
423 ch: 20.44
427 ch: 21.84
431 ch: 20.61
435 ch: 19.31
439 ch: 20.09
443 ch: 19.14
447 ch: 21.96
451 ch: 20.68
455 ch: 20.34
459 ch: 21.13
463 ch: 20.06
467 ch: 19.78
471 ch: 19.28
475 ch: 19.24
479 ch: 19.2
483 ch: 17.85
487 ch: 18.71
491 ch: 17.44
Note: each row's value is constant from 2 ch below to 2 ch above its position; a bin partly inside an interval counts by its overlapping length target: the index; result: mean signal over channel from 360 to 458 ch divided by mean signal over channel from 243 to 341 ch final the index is 1.05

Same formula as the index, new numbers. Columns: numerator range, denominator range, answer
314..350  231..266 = 0.97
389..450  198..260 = 1.03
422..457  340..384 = 1.08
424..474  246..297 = 1.06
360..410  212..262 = 0.99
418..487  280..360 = 1.07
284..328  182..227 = 0.95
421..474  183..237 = 1.03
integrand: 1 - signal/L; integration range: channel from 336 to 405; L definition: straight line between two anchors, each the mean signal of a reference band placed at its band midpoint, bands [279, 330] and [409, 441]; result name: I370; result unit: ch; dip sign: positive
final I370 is 2.0 ch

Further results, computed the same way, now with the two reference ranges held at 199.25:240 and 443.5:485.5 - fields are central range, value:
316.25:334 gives 0.8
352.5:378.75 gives 1.2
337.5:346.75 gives 0.7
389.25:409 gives 0.2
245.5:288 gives 1.2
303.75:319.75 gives 0.8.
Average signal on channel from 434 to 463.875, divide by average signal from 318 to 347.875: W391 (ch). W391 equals 1.1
